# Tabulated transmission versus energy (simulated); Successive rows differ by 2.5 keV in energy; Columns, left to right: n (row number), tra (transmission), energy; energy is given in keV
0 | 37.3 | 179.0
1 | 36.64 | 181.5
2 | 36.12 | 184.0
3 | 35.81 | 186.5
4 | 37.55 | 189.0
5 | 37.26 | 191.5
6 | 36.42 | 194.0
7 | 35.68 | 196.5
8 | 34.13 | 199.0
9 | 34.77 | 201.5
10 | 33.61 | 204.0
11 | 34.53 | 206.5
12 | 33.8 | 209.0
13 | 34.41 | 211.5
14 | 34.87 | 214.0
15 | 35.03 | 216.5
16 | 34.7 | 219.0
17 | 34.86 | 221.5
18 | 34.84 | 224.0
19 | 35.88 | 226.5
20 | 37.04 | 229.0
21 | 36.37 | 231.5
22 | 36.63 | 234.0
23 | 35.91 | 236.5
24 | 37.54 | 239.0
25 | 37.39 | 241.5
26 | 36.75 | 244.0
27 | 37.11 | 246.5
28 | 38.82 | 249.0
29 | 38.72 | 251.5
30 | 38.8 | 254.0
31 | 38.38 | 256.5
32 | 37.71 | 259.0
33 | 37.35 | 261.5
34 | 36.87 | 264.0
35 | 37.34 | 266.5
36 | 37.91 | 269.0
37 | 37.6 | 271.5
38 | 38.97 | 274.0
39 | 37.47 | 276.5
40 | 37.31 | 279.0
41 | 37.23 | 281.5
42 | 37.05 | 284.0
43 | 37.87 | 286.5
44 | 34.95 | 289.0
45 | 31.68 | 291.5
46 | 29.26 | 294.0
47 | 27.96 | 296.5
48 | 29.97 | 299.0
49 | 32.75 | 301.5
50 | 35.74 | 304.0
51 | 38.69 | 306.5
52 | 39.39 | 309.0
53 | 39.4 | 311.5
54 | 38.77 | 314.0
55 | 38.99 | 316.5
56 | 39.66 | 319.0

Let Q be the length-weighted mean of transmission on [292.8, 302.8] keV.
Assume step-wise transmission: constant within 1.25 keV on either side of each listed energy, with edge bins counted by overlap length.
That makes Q 30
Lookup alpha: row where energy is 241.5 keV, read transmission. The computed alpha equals 37.39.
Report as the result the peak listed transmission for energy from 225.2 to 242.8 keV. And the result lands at 37.54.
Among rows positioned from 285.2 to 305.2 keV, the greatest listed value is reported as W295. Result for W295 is 37.87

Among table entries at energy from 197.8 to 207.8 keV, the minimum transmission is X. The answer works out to 33.61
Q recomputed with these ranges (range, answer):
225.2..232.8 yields 36.4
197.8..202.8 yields 34.4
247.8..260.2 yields 38.5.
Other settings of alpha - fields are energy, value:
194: 36.42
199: 34.13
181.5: 36.64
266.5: 37.34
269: 37.91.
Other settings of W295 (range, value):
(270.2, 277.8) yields 38.97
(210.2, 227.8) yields 35.88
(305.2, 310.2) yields 39.39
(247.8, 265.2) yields 38.82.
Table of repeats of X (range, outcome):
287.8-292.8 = 31.68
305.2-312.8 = 38.69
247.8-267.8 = 36.87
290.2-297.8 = 27.96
